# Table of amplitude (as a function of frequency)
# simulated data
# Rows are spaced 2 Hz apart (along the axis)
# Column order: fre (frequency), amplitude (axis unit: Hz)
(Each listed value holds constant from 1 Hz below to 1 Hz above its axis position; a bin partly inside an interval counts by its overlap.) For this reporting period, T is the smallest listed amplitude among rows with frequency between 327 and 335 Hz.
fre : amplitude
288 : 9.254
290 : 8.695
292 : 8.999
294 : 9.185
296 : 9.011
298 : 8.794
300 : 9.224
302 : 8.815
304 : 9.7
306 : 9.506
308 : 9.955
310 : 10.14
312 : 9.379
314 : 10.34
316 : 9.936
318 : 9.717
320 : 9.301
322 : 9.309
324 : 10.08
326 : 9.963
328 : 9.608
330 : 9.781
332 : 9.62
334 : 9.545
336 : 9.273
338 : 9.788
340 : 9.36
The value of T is 9.545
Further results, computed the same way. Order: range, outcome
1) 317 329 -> 9.301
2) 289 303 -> 8.695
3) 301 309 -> 8.815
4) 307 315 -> 9.379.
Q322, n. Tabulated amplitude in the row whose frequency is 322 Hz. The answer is 9.309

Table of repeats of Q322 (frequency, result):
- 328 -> 9.608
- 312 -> 9.379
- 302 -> 8.815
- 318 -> 9.717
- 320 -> 9.301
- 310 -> 10.14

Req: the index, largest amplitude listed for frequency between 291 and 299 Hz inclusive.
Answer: 9.185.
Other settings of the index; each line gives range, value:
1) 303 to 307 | 9.7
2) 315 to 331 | 10.08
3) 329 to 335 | 9.781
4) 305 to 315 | 10.34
